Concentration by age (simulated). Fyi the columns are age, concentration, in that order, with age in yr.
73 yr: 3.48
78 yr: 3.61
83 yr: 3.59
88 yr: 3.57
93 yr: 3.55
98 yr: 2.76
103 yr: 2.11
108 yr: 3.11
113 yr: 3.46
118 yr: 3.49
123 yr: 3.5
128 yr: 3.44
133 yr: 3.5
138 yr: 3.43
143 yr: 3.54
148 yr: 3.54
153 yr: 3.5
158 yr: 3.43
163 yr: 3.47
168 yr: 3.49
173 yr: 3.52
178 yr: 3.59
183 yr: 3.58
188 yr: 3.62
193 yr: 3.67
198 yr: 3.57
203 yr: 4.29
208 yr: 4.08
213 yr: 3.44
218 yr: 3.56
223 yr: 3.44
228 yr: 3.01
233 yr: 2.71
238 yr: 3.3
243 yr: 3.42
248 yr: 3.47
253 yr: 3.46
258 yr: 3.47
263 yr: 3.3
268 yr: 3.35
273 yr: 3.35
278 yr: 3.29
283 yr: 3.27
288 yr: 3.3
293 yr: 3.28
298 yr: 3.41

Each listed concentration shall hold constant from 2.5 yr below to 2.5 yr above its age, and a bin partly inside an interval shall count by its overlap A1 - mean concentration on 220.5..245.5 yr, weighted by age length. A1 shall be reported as 3.18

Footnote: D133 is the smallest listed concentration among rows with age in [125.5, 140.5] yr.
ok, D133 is 3.43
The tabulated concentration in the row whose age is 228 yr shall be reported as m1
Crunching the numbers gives 3.01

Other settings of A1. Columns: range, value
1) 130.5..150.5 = 3.5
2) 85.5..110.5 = 3.02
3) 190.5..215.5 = 3.81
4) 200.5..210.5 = 4.18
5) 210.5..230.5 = 3.36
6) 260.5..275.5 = 3.33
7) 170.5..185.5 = 3.56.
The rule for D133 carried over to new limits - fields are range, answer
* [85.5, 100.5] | 2.76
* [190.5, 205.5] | 3.57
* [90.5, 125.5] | 2.11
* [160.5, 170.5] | 3.47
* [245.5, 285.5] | 3.27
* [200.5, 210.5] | 4.08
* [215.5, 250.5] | 2.71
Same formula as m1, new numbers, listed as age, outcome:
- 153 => 3.5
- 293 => 3.28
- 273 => 3.35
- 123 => 3.5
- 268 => 3.35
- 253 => 3.46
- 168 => 3.49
